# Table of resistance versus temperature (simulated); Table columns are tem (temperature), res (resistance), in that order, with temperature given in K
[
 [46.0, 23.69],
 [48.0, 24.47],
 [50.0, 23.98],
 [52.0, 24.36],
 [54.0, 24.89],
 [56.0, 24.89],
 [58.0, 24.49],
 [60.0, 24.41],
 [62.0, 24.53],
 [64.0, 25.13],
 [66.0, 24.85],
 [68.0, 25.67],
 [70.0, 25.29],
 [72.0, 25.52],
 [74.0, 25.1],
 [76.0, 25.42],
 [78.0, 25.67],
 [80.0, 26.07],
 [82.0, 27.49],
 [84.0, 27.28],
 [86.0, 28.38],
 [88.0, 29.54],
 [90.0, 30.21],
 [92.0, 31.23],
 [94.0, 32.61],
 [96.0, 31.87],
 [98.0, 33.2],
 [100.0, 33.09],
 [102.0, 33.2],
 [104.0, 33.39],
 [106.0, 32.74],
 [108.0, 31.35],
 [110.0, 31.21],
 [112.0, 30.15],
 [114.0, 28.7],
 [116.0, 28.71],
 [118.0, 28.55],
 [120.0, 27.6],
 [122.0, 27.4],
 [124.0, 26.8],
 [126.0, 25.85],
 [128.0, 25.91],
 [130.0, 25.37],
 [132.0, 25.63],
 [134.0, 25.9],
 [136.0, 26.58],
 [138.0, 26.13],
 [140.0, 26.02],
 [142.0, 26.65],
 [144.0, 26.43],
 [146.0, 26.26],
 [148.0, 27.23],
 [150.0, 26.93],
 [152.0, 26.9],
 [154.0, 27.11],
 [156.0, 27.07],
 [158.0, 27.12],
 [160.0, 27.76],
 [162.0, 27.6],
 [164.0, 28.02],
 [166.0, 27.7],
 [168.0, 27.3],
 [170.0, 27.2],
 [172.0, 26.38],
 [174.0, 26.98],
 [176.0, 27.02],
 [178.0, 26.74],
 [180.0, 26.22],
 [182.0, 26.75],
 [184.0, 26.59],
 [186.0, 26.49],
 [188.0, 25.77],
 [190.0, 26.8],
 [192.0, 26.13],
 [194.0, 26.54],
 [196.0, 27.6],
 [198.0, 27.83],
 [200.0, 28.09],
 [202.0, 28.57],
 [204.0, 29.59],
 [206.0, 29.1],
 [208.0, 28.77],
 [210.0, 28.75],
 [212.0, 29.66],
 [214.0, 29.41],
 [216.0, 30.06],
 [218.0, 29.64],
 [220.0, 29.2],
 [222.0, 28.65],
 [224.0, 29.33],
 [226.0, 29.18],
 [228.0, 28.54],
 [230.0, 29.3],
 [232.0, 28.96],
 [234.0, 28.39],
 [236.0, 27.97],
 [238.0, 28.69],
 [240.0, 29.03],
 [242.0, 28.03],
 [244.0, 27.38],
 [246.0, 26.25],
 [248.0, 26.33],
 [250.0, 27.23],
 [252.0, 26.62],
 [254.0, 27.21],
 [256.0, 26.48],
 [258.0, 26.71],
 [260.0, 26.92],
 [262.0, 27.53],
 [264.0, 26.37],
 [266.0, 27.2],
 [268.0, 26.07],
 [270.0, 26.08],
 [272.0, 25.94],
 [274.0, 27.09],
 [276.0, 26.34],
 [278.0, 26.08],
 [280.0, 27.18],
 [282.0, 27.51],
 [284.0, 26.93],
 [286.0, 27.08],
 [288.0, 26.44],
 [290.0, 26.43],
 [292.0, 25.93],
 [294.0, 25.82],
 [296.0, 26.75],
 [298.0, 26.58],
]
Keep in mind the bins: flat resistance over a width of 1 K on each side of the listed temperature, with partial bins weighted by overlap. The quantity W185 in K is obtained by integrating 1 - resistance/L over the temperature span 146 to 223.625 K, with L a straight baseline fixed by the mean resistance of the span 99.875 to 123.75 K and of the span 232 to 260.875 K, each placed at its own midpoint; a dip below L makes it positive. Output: 2.9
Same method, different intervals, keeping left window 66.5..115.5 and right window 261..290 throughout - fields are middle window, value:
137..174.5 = 1.8 K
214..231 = -1.1 K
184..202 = 0.6 K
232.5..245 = -0.5 K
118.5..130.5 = 0.9 K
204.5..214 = -0.5 K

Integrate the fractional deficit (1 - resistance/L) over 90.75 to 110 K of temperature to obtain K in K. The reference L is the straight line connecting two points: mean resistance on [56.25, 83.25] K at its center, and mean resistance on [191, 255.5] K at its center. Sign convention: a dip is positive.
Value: -4.8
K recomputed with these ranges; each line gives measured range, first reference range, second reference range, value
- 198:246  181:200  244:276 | -3.70 K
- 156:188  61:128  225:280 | 1.07 K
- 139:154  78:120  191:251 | 1.46 K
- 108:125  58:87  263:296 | -1.90 K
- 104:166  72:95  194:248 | 1.30 K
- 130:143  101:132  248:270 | 1.18 K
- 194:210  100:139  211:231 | 0.42 K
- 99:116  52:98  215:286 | -2.83 K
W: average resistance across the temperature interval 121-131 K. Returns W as 26.3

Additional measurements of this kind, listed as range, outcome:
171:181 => 26.7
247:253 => 26.7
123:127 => 26.3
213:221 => 29.6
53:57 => 24.9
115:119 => 28.6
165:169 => 27.5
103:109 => 32.5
